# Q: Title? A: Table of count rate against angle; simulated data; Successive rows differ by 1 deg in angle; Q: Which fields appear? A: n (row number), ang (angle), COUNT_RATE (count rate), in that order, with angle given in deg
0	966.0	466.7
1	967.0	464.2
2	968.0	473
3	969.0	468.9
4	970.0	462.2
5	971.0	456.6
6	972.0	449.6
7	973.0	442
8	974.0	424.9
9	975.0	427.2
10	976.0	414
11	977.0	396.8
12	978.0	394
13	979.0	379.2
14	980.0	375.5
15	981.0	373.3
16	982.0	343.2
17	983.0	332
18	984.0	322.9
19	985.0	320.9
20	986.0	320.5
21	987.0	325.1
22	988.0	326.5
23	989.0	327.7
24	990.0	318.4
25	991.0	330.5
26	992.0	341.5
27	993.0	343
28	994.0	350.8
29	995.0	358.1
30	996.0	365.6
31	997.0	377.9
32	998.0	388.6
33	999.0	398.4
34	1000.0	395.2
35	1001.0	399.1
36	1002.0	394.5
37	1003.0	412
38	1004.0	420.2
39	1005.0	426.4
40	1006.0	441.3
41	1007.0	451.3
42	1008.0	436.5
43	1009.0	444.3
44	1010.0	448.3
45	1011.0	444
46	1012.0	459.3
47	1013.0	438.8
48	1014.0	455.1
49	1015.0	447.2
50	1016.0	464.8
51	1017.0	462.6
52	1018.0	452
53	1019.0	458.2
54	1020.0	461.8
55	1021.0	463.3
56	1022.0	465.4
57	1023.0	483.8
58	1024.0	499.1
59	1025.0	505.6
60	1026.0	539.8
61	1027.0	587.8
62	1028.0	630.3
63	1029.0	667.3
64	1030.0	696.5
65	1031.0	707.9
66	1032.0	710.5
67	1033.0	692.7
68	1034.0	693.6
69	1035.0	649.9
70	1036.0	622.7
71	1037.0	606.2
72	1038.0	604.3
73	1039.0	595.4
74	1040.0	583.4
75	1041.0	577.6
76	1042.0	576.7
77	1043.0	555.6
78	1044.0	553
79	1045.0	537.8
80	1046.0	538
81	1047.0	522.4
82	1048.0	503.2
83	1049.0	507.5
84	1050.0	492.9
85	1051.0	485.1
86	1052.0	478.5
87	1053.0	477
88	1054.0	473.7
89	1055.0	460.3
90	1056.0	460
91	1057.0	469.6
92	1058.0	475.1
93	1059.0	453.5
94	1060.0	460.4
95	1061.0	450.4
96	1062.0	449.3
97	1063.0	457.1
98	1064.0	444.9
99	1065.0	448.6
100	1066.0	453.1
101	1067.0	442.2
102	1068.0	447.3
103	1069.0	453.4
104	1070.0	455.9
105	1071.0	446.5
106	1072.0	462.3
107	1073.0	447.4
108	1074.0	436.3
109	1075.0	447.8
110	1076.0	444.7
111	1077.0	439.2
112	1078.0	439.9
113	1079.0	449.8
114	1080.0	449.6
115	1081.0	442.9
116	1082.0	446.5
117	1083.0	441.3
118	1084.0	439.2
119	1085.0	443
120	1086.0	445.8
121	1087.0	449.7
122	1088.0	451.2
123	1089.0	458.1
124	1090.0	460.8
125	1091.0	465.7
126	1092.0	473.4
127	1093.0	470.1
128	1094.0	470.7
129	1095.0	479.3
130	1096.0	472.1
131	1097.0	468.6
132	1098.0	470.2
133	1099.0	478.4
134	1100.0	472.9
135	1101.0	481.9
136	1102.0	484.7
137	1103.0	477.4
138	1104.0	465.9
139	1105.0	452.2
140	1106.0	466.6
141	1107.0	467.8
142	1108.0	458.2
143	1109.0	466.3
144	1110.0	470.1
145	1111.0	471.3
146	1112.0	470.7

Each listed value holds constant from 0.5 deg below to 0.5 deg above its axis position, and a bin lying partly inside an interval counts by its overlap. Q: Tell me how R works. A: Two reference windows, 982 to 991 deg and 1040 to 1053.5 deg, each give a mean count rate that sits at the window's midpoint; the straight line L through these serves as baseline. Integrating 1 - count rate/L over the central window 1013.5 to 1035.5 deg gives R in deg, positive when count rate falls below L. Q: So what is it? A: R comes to -4.8 deg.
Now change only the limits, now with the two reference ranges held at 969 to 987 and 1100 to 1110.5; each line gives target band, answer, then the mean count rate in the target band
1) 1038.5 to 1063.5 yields -3.9 deg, 504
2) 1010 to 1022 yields -1.2 deg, 455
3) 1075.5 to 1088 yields 0.3 deg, 445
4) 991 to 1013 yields 0.1 deg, 404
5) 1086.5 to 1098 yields -0.1 deg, 466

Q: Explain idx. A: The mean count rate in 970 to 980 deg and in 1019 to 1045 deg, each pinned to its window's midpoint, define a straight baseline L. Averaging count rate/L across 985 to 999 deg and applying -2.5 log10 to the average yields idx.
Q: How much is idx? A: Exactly 0.34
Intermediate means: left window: 420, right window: 586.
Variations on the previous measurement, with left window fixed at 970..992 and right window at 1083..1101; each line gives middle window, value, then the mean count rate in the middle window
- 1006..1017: -0.133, 449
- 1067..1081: 0.002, 447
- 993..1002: 0.023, 378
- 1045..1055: -0.162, 498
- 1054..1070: -0.042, 456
